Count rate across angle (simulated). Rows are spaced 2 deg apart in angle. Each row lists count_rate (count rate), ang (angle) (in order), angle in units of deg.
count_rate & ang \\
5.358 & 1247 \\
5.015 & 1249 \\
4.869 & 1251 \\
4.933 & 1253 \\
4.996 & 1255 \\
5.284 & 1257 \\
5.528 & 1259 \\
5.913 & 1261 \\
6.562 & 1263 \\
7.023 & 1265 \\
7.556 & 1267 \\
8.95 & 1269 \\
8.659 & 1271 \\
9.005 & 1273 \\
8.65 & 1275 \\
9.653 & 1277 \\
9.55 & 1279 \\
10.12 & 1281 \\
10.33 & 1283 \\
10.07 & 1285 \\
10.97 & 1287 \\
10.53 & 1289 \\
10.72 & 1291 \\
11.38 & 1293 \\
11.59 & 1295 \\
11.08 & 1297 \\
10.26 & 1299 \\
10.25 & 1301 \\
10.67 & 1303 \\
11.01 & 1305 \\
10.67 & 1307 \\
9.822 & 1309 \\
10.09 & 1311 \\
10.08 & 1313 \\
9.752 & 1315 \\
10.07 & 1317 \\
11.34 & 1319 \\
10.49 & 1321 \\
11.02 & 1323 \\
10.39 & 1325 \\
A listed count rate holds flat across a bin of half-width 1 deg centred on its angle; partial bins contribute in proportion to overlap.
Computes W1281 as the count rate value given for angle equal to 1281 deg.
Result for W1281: 10.12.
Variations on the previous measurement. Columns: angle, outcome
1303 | 10.67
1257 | 5.284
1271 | 8.659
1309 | 9.822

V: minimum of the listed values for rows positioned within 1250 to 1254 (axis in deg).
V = 4.869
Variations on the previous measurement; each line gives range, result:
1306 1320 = 9.752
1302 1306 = 10.67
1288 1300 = 10.26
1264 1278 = 7.023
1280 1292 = 10.07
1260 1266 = 5.913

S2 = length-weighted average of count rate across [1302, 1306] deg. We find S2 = 10.8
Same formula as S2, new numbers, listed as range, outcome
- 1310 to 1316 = 9.97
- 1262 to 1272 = 7.75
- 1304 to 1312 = 10.4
